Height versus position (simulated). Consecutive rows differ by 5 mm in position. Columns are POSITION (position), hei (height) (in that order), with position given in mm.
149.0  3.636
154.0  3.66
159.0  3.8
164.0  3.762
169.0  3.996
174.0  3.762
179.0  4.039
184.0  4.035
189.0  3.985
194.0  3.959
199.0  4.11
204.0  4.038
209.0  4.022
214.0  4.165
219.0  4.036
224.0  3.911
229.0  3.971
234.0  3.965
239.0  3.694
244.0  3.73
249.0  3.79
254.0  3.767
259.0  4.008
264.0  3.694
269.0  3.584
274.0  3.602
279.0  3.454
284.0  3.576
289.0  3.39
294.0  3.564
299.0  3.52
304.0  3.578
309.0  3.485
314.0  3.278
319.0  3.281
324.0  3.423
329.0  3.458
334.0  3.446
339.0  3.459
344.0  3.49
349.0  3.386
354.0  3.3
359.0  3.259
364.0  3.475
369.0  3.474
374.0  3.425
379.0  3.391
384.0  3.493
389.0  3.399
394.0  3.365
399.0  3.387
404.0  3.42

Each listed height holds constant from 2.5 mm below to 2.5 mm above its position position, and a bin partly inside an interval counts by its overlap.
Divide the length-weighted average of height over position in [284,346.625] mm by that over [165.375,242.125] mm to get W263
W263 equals 0.87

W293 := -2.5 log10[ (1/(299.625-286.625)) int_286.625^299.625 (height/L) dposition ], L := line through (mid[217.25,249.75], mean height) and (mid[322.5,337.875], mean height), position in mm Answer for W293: 0.04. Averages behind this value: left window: 3.87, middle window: 3.49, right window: 3.45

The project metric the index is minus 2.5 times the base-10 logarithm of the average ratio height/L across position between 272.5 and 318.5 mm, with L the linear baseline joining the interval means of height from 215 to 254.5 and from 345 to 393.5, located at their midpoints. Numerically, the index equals 0.05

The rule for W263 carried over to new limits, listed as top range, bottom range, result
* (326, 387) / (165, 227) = 0.86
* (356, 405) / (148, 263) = 0.87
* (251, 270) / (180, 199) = 0.94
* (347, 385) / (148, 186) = 0.88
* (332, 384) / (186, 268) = 0.87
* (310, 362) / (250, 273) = 0.90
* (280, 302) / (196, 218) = 0.86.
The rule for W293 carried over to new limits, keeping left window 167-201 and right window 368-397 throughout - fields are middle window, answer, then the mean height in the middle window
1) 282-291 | 0.06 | 3.48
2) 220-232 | -0.03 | 3.95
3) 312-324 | 0.09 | 3.31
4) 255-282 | 0.02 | 3.67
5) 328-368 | 0.03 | 3.41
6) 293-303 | 0.03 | 3.54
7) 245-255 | 0.01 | 3.77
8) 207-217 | -0.05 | 4.09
